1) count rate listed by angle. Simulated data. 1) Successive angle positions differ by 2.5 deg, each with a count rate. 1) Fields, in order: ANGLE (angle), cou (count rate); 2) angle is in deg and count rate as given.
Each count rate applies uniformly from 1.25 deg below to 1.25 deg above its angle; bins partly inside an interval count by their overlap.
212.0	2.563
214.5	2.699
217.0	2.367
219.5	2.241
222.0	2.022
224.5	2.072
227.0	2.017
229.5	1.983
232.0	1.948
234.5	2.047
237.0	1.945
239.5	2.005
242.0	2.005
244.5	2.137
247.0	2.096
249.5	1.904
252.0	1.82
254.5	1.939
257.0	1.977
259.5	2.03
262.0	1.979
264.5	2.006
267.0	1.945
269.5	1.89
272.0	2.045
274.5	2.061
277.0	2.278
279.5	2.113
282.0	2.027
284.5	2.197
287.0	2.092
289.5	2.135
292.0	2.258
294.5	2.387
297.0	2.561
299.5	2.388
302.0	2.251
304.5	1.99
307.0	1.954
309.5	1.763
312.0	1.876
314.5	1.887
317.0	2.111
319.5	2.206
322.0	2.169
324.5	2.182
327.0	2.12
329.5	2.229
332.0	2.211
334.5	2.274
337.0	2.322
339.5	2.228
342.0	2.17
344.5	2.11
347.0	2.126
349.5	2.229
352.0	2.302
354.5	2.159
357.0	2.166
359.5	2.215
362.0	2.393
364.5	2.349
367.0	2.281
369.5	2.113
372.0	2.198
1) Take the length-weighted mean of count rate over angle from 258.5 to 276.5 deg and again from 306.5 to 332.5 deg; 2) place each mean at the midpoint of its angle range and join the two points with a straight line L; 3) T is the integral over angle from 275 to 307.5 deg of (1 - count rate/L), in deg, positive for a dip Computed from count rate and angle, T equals -2.8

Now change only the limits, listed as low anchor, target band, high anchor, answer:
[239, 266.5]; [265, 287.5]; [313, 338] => -0.2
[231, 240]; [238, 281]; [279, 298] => 1.6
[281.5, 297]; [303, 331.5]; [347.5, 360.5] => 2.1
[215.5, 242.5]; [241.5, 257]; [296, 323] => 0.7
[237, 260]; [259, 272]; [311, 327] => 0.2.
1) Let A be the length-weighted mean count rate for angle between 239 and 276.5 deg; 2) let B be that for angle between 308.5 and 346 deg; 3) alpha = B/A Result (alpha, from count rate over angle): 1.07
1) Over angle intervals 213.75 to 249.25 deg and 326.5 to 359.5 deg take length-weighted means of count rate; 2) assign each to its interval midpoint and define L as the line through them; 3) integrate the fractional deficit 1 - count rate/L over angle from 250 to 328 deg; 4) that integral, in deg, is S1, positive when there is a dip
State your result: 2.6 deg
